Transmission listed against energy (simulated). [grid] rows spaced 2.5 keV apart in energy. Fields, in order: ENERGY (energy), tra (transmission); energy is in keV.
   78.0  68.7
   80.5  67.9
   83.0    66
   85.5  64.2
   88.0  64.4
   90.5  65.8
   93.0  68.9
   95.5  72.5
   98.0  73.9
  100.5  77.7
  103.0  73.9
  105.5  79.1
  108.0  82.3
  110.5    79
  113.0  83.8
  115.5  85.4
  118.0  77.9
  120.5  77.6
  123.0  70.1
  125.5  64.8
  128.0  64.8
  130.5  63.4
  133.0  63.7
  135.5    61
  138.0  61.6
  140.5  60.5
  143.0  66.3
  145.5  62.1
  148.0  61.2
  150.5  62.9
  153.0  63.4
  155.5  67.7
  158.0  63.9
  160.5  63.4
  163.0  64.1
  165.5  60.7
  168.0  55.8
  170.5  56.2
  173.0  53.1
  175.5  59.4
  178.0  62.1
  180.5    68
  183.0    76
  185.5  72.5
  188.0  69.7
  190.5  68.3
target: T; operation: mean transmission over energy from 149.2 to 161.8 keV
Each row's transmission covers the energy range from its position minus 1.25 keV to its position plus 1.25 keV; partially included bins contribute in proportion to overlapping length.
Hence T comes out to 64.2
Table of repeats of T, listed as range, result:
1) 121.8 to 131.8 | 65.7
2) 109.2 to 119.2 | 81.5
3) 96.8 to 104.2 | 75.2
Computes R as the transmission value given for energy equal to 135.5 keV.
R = 61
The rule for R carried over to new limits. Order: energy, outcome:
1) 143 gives 66.3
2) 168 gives 55.8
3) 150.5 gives 62.9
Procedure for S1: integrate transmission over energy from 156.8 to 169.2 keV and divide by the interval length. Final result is 61.6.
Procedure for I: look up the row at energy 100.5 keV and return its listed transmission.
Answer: 77.7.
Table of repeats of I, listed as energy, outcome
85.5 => 64.2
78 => 68.7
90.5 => 65.8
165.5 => 60.7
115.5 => 85.4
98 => 73.9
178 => 62.1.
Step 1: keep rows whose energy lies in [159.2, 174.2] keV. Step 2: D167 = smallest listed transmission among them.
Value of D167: 53.1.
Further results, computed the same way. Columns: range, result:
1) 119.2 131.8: 63.4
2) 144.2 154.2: 61.2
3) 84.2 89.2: 64.2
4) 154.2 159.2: 63.9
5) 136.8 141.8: 60.5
